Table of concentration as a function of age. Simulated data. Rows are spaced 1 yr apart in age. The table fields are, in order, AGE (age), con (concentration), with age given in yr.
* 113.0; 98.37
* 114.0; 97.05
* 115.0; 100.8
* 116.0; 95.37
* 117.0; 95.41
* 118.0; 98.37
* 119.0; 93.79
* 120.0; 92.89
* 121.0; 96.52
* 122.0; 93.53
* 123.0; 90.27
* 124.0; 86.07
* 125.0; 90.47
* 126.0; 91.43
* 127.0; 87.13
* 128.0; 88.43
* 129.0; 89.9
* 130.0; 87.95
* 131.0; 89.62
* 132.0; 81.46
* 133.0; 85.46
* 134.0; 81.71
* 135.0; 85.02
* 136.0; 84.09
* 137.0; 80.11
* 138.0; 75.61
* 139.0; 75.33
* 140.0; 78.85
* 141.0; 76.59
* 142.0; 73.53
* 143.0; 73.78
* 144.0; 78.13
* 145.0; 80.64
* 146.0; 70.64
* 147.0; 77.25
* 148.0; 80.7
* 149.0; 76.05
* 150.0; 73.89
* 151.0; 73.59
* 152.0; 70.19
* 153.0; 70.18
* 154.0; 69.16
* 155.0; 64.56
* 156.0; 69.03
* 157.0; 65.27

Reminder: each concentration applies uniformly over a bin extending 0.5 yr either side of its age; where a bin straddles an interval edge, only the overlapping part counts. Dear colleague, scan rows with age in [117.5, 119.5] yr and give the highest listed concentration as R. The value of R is 98.37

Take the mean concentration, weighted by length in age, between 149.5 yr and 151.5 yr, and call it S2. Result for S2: 73.7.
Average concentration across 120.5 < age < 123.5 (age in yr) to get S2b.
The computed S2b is 93.4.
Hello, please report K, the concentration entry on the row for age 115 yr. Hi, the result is 100.8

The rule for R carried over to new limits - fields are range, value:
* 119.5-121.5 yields 96.52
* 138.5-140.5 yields 78.85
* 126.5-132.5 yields 89.9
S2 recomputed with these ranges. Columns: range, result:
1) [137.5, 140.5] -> 76.6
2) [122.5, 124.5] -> 88.2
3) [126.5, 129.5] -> 88.5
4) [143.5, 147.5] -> 76.7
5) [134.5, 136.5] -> 84.6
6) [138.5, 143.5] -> 75.6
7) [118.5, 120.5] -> 93.3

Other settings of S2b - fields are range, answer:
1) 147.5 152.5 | 74.9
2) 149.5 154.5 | 71.4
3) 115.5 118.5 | 96.4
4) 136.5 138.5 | 77.9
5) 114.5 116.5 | 98.1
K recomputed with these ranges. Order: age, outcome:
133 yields 85.46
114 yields 97.05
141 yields 76.59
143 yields 73.78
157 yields 65.27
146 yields 70.64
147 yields 77.25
